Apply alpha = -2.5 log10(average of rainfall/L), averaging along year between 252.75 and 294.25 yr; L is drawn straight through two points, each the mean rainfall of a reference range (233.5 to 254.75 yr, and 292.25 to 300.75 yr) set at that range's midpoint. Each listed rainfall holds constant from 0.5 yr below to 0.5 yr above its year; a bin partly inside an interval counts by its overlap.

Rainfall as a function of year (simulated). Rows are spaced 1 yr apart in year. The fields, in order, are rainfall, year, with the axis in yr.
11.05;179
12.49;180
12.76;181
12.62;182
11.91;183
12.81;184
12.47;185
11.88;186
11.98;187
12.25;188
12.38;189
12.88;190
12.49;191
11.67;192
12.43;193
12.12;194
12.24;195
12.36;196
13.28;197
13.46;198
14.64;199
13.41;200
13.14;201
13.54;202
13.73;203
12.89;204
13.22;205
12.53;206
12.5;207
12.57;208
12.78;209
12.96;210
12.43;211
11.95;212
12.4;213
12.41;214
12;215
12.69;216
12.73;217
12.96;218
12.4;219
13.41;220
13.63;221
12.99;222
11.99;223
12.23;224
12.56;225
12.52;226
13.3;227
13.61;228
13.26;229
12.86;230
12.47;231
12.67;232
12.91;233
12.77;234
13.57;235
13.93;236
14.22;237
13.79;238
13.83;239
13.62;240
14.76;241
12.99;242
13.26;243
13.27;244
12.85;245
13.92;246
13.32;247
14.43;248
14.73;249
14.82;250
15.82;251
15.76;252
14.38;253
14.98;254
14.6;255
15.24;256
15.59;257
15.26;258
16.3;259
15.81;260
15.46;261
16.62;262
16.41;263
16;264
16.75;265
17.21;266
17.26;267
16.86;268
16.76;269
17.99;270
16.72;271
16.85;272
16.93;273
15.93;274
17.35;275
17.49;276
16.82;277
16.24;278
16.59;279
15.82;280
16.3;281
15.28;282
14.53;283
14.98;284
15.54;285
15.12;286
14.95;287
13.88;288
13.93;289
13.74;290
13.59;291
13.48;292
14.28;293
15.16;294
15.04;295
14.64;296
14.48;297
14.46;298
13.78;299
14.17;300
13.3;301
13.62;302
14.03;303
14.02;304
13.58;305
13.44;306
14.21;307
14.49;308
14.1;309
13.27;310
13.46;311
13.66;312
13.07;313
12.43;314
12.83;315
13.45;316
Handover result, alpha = -0.107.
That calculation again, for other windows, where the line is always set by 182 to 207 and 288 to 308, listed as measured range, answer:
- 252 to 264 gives -0.15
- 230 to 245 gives -0.01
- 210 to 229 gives 0.03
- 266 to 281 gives -0.22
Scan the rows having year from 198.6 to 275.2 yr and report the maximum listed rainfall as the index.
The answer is 17.99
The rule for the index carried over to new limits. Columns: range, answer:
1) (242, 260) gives 16.3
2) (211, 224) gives 13.63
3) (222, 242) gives 14.76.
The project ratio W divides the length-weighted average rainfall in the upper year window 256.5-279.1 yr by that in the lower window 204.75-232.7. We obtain 1.30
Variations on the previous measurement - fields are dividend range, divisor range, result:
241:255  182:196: 1.16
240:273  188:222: 1.20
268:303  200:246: 1.17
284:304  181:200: 1.14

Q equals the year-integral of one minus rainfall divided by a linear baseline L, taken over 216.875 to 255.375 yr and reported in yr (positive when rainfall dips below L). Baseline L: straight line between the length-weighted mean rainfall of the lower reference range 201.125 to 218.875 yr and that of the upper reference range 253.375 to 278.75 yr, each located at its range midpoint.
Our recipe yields 2.3 yr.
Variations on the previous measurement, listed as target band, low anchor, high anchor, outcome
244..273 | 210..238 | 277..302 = -3.7 yr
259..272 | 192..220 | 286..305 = -2.8 yr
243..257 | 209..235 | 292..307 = -1.3 yr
